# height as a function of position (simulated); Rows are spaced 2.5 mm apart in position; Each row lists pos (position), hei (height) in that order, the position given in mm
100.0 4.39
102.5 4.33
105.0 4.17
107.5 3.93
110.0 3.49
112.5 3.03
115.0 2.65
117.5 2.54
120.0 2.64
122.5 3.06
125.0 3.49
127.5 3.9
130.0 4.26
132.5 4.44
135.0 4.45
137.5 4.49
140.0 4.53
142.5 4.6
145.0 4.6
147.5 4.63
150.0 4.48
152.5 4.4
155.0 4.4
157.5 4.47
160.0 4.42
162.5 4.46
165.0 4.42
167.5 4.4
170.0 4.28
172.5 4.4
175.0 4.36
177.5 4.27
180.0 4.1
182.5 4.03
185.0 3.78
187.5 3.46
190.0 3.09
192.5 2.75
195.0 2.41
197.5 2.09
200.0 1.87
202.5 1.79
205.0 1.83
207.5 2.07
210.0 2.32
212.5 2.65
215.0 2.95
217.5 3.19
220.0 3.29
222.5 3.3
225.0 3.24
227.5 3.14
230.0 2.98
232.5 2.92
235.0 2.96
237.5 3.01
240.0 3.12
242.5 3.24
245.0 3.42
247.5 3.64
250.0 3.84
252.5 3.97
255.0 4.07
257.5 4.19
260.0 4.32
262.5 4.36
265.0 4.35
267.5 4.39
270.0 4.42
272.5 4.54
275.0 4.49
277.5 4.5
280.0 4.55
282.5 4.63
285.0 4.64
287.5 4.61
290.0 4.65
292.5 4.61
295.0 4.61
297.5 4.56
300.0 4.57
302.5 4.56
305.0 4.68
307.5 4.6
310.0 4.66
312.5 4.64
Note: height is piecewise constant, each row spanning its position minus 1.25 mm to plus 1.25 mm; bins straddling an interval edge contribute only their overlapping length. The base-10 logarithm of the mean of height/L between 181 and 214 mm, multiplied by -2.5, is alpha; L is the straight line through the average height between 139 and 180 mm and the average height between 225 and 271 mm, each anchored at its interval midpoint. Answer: 0.48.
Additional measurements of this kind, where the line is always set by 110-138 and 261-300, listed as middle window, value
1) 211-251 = 0.31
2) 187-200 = 0.44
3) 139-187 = -0.16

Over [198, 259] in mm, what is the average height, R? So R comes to 3.04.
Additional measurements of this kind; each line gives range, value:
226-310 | 4.1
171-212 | 3.04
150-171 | 4.41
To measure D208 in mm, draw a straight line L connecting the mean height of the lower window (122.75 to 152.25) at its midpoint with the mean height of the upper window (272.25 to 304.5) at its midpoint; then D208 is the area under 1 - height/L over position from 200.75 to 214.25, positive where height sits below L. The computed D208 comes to 7.0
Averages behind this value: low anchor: 4.31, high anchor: 4.58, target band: 2.15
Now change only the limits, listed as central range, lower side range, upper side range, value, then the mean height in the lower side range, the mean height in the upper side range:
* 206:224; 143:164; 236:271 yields 5.64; 4.49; 3.87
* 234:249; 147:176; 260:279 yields 4.00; 4.42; 4.43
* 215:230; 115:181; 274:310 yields 4.07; 4.14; 4.59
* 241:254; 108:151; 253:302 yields 2.16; 3.84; 4.47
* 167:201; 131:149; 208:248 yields 2.77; 4.53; 3.06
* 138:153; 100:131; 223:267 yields -4.42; 3.49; 3.58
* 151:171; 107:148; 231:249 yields -4.41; 3.79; 3.19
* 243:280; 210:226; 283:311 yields -2.46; 3.04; 4.61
